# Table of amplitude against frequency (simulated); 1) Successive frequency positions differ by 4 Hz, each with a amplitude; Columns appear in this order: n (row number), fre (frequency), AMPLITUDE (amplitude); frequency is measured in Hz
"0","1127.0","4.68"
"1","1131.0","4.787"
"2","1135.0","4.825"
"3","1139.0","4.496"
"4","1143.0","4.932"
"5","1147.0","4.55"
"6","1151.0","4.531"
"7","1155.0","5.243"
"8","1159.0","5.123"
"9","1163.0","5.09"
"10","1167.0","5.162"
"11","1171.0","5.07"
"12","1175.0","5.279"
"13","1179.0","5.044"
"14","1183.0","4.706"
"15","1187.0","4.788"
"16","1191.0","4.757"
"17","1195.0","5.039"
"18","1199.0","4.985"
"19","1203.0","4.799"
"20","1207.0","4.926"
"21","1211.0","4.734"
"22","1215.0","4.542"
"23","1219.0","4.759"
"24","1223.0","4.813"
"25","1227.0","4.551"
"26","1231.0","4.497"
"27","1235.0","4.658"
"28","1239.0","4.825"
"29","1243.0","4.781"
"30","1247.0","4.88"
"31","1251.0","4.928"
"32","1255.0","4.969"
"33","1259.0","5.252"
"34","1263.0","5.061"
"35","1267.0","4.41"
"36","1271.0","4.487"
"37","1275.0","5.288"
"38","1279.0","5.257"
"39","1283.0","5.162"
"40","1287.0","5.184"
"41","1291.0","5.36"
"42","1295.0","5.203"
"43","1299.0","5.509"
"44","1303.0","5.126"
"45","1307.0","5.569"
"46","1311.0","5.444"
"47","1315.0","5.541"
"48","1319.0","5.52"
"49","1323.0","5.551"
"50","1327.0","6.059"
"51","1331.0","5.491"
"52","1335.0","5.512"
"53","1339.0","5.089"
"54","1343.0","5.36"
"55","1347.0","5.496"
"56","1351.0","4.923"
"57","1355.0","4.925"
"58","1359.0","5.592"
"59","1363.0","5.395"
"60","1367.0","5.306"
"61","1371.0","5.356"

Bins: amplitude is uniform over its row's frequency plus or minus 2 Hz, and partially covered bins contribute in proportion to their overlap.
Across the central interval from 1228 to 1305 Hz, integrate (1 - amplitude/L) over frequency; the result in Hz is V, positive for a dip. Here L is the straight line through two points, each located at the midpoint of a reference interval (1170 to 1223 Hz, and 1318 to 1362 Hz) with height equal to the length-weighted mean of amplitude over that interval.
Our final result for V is 2.3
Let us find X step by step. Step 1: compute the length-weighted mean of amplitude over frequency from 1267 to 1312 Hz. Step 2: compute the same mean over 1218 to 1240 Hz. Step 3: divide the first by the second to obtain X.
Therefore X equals 1.1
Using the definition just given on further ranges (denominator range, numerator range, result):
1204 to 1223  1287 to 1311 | 1.13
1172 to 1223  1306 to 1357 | 1.11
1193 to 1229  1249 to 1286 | 1.04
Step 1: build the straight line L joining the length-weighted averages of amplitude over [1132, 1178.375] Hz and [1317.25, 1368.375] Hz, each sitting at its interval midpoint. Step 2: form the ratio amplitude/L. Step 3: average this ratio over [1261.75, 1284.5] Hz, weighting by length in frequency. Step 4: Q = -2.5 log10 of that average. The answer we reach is 0.06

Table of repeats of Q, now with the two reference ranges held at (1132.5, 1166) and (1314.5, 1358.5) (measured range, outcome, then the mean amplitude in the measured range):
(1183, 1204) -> 0.03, 4.86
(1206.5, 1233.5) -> 0.09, 4.68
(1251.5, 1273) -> 0.07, 4.84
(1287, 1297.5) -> 0.00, 5.27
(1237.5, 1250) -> 0.07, 4.84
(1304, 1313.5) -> -0.03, 5.47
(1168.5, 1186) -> -0.02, 5.02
